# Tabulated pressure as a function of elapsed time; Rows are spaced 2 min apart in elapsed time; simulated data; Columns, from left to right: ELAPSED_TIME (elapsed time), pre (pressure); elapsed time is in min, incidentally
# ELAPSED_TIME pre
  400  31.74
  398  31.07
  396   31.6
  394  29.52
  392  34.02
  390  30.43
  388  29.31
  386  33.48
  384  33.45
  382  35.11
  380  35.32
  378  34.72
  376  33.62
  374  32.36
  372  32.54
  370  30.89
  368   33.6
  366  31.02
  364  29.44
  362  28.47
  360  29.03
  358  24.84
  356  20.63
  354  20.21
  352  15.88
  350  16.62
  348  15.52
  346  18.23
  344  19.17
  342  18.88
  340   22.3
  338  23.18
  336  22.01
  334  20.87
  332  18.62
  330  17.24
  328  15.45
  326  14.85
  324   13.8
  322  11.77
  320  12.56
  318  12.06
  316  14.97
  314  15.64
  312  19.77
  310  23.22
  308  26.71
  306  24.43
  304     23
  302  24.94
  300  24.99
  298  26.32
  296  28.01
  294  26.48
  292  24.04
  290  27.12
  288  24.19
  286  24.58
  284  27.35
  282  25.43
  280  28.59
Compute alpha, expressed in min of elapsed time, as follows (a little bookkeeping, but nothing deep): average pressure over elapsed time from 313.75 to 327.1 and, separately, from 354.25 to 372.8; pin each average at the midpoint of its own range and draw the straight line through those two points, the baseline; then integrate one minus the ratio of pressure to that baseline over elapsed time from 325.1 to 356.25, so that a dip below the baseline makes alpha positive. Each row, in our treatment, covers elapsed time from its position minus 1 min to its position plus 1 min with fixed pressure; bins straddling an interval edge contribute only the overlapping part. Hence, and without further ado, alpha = 2.3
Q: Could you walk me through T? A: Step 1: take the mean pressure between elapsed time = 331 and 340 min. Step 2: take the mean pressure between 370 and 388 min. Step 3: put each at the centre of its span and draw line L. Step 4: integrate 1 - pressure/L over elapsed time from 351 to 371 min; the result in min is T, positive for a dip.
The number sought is 1.6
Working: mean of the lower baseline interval 21.3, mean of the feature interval 26.4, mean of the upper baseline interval 33.4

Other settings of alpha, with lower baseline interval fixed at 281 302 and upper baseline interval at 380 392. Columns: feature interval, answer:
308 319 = 3.8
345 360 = 5.3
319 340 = 8.3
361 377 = 0.0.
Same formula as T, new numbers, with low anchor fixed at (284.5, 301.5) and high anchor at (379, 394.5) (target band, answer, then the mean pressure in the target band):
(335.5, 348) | 3.9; 20.2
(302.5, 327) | 8.4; 17.9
